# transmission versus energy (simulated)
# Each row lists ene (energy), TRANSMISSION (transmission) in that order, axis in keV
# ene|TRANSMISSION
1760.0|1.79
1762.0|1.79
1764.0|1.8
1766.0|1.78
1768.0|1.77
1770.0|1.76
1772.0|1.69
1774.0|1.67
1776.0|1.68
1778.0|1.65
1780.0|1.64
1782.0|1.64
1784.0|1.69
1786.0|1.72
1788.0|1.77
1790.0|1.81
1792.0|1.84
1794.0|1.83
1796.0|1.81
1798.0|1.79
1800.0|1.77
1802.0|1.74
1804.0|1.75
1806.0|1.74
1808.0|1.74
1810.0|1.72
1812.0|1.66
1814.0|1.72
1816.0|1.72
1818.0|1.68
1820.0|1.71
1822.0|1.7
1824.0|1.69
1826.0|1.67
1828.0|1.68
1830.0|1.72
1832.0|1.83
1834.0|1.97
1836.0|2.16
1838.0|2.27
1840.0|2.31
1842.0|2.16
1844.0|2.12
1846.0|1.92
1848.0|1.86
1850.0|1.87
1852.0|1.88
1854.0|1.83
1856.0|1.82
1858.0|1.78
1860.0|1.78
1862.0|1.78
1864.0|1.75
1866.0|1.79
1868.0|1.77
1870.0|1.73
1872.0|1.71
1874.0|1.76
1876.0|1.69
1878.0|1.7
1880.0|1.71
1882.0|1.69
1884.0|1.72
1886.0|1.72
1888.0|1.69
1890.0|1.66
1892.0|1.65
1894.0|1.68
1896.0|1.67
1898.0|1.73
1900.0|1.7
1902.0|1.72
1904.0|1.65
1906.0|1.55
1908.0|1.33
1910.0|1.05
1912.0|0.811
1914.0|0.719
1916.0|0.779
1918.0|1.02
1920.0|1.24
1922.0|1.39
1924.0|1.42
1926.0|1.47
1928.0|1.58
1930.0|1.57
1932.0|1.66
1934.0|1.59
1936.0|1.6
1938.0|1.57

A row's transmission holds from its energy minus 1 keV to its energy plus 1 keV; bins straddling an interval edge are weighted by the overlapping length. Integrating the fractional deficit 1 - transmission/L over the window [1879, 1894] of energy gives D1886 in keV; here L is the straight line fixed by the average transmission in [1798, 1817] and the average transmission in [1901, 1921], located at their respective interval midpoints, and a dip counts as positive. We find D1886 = -4.3 keV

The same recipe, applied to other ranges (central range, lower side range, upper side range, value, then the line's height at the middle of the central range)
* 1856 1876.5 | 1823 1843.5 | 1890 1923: -0.9 keV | 1.69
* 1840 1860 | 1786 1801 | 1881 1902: -2.2 keV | 1.74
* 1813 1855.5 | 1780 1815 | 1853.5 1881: -3.1 keV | 1.75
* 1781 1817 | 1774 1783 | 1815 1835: -1.2 keV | 1.69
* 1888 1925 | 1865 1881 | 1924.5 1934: 5.7 keV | 1.63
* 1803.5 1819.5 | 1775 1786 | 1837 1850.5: 1.3 keV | 1.87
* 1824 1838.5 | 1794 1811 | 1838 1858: 0.2 keV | 1.9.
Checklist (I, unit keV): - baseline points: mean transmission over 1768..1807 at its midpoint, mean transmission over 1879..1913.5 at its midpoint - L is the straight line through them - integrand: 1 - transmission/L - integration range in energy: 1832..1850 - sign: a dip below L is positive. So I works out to -4.6 keV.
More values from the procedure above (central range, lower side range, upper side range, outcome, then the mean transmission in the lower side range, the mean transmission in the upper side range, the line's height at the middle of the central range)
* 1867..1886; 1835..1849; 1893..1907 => 1.3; 2.11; 1.67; 1.85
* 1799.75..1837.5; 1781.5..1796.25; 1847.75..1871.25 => 0.4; 1.77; 1.8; 1.78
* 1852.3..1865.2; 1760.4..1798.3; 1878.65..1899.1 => -0.7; 1.74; 1.69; 1.71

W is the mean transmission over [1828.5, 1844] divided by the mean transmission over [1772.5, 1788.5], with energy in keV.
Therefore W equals 1.22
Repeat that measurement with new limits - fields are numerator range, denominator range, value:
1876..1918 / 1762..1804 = 0.85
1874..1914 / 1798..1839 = 0.88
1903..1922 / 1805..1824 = 0.67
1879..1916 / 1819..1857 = 0.79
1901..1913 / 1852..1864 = 0.75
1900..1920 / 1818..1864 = 0.64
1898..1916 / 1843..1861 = 0.70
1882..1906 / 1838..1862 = 0.87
